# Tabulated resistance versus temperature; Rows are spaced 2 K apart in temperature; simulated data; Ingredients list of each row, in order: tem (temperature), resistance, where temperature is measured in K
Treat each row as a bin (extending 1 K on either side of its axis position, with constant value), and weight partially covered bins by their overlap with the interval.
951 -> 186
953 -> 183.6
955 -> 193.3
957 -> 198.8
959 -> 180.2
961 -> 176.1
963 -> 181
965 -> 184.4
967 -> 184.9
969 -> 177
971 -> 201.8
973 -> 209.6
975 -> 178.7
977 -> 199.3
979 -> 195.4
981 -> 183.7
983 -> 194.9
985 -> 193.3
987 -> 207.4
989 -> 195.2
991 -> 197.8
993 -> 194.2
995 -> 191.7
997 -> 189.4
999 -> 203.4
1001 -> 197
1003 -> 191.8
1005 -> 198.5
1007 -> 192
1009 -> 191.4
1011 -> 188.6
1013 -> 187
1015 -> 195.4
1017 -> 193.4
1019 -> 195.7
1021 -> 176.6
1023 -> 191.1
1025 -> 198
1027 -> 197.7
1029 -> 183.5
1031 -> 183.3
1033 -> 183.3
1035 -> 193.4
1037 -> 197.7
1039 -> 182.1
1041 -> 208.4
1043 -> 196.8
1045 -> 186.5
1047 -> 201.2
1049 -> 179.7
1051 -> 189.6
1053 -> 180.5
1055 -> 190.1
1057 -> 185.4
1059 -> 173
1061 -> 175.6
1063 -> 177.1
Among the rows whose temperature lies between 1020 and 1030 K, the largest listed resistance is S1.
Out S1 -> 198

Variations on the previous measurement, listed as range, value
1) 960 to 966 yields 184.4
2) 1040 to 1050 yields 208.4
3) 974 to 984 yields 199.3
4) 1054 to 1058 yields 190.1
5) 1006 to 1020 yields 195.7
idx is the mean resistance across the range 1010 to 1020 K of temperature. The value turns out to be 192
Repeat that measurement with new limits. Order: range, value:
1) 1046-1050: 190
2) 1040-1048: 198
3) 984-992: 198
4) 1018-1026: 190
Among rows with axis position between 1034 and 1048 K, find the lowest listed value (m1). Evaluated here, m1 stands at 182.1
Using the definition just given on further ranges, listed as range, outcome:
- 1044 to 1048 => 186.5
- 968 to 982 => 177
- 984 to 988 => 193.3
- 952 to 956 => 183.6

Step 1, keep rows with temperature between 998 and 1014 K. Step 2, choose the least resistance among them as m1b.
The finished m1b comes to 187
